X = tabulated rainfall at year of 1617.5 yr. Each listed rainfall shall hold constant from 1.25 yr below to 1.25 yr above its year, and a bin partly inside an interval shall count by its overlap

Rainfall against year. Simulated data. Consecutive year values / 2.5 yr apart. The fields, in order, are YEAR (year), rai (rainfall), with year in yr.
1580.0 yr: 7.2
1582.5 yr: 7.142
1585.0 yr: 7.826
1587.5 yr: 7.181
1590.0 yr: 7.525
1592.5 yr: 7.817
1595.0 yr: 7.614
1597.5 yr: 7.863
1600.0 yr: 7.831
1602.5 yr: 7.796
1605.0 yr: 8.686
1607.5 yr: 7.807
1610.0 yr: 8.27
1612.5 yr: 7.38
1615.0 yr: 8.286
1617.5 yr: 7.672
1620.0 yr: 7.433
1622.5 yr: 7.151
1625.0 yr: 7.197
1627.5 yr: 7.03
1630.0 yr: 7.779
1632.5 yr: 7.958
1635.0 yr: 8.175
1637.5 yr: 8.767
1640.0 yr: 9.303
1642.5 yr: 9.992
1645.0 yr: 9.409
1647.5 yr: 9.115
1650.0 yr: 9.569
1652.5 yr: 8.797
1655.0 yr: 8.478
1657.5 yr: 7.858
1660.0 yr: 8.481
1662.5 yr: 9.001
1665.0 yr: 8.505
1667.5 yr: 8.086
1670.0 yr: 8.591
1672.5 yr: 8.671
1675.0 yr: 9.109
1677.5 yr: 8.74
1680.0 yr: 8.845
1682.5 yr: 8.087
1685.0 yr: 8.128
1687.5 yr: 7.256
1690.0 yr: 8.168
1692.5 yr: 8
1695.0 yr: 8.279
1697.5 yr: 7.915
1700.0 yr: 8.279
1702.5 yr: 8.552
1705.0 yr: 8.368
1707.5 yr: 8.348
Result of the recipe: 7.672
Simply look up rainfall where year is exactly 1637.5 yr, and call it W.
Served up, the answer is 8.767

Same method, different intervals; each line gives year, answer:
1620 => 7.433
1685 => 8.128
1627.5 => 7.03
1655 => 8.478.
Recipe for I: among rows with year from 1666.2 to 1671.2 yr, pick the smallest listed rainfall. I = 8.086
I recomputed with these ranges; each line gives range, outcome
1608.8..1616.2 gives 7.38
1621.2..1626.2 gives 7.151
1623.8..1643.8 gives 7.03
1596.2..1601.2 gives 7.831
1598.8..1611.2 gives 7.796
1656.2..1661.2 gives 7.858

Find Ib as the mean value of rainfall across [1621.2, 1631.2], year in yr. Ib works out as 7.29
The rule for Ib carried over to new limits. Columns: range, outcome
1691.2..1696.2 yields 8.14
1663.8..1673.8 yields 8.47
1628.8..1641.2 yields 8.4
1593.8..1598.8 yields 7.74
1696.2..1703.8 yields 8.25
